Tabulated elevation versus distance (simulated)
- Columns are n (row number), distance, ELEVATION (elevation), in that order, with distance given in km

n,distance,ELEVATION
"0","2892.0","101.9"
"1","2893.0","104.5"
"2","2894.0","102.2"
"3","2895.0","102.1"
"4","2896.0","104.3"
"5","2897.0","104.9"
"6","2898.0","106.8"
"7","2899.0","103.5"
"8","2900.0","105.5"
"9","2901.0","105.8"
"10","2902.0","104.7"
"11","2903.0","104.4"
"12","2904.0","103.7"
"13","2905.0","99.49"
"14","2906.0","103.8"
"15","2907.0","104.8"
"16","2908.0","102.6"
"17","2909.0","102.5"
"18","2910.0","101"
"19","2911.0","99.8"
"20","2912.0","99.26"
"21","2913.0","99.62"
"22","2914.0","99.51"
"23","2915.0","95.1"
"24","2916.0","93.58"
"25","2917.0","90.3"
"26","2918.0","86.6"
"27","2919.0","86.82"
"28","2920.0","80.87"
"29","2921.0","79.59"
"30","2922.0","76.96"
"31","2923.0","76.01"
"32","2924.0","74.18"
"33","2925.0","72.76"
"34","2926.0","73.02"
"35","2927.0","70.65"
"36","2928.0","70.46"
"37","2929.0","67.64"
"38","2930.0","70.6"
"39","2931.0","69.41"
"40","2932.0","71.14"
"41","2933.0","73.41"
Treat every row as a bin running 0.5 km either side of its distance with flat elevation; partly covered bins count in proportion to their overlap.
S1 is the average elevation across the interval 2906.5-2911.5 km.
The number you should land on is 102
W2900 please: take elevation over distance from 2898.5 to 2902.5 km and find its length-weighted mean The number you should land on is 105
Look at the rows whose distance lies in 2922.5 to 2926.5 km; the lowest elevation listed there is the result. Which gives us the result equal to 72.76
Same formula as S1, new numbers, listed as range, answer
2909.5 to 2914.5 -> 99.8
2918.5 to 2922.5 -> 81.1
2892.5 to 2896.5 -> 103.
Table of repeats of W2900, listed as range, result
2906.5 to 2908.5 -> 104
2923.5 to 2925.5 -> 73.5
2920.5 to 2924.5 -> 76.7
